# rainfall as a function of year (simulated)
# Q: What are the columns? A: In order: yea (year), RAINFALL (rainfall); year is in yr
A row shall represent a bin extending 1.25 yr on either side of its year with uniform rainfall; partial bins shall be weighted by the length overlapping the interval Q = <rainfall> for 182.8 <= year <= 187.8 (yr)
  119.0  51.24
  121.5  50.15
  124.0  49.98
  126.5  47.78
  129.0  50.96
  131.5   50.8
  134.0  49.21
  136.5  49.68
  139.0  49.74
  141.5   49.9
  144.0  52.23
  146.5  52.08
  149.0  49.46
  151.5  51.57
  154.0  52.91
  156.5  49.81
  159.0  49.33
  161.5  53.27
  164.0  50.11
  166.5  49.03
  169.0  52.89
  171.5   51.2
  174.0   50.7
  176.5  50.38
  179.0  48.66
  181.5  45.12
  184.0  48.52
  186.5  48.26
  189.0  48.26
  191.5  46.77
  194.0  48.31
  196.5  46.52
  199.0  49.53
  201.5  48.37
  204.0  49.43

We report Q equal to 48.4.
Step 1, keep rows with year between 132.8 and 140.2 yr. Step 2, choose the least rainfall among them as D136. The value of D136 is 49.21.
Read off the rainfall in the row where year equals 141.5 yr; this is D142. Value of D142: 49.9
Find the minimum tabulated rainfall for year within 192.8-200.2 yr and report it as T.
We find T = 46.52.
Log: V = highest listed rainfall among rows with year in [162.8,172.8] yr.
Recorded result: 52.89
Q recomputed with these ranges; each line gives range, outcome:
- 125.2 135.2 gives 49.7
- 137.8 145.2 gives 50.6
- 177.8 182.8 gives 46.9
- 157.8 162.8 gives 51.3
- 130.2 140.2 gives 49.9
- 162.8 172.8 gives 50.8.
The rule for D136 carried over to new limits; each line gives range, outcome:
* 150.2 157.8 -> 49.81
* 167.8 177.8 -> 50.38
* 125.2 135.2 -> 47.78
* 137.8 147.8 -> 49.74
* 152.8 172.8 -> 49.03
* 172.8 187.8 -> 45.12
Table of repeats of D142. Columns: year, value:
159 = 49.33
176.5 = 50.38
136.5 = 49.68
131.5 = 50.8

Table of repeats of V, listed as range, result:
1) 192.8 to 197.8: 48.31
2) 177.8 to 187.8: 48.66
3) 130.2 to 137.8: 50.8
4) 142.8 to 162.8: 53.27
